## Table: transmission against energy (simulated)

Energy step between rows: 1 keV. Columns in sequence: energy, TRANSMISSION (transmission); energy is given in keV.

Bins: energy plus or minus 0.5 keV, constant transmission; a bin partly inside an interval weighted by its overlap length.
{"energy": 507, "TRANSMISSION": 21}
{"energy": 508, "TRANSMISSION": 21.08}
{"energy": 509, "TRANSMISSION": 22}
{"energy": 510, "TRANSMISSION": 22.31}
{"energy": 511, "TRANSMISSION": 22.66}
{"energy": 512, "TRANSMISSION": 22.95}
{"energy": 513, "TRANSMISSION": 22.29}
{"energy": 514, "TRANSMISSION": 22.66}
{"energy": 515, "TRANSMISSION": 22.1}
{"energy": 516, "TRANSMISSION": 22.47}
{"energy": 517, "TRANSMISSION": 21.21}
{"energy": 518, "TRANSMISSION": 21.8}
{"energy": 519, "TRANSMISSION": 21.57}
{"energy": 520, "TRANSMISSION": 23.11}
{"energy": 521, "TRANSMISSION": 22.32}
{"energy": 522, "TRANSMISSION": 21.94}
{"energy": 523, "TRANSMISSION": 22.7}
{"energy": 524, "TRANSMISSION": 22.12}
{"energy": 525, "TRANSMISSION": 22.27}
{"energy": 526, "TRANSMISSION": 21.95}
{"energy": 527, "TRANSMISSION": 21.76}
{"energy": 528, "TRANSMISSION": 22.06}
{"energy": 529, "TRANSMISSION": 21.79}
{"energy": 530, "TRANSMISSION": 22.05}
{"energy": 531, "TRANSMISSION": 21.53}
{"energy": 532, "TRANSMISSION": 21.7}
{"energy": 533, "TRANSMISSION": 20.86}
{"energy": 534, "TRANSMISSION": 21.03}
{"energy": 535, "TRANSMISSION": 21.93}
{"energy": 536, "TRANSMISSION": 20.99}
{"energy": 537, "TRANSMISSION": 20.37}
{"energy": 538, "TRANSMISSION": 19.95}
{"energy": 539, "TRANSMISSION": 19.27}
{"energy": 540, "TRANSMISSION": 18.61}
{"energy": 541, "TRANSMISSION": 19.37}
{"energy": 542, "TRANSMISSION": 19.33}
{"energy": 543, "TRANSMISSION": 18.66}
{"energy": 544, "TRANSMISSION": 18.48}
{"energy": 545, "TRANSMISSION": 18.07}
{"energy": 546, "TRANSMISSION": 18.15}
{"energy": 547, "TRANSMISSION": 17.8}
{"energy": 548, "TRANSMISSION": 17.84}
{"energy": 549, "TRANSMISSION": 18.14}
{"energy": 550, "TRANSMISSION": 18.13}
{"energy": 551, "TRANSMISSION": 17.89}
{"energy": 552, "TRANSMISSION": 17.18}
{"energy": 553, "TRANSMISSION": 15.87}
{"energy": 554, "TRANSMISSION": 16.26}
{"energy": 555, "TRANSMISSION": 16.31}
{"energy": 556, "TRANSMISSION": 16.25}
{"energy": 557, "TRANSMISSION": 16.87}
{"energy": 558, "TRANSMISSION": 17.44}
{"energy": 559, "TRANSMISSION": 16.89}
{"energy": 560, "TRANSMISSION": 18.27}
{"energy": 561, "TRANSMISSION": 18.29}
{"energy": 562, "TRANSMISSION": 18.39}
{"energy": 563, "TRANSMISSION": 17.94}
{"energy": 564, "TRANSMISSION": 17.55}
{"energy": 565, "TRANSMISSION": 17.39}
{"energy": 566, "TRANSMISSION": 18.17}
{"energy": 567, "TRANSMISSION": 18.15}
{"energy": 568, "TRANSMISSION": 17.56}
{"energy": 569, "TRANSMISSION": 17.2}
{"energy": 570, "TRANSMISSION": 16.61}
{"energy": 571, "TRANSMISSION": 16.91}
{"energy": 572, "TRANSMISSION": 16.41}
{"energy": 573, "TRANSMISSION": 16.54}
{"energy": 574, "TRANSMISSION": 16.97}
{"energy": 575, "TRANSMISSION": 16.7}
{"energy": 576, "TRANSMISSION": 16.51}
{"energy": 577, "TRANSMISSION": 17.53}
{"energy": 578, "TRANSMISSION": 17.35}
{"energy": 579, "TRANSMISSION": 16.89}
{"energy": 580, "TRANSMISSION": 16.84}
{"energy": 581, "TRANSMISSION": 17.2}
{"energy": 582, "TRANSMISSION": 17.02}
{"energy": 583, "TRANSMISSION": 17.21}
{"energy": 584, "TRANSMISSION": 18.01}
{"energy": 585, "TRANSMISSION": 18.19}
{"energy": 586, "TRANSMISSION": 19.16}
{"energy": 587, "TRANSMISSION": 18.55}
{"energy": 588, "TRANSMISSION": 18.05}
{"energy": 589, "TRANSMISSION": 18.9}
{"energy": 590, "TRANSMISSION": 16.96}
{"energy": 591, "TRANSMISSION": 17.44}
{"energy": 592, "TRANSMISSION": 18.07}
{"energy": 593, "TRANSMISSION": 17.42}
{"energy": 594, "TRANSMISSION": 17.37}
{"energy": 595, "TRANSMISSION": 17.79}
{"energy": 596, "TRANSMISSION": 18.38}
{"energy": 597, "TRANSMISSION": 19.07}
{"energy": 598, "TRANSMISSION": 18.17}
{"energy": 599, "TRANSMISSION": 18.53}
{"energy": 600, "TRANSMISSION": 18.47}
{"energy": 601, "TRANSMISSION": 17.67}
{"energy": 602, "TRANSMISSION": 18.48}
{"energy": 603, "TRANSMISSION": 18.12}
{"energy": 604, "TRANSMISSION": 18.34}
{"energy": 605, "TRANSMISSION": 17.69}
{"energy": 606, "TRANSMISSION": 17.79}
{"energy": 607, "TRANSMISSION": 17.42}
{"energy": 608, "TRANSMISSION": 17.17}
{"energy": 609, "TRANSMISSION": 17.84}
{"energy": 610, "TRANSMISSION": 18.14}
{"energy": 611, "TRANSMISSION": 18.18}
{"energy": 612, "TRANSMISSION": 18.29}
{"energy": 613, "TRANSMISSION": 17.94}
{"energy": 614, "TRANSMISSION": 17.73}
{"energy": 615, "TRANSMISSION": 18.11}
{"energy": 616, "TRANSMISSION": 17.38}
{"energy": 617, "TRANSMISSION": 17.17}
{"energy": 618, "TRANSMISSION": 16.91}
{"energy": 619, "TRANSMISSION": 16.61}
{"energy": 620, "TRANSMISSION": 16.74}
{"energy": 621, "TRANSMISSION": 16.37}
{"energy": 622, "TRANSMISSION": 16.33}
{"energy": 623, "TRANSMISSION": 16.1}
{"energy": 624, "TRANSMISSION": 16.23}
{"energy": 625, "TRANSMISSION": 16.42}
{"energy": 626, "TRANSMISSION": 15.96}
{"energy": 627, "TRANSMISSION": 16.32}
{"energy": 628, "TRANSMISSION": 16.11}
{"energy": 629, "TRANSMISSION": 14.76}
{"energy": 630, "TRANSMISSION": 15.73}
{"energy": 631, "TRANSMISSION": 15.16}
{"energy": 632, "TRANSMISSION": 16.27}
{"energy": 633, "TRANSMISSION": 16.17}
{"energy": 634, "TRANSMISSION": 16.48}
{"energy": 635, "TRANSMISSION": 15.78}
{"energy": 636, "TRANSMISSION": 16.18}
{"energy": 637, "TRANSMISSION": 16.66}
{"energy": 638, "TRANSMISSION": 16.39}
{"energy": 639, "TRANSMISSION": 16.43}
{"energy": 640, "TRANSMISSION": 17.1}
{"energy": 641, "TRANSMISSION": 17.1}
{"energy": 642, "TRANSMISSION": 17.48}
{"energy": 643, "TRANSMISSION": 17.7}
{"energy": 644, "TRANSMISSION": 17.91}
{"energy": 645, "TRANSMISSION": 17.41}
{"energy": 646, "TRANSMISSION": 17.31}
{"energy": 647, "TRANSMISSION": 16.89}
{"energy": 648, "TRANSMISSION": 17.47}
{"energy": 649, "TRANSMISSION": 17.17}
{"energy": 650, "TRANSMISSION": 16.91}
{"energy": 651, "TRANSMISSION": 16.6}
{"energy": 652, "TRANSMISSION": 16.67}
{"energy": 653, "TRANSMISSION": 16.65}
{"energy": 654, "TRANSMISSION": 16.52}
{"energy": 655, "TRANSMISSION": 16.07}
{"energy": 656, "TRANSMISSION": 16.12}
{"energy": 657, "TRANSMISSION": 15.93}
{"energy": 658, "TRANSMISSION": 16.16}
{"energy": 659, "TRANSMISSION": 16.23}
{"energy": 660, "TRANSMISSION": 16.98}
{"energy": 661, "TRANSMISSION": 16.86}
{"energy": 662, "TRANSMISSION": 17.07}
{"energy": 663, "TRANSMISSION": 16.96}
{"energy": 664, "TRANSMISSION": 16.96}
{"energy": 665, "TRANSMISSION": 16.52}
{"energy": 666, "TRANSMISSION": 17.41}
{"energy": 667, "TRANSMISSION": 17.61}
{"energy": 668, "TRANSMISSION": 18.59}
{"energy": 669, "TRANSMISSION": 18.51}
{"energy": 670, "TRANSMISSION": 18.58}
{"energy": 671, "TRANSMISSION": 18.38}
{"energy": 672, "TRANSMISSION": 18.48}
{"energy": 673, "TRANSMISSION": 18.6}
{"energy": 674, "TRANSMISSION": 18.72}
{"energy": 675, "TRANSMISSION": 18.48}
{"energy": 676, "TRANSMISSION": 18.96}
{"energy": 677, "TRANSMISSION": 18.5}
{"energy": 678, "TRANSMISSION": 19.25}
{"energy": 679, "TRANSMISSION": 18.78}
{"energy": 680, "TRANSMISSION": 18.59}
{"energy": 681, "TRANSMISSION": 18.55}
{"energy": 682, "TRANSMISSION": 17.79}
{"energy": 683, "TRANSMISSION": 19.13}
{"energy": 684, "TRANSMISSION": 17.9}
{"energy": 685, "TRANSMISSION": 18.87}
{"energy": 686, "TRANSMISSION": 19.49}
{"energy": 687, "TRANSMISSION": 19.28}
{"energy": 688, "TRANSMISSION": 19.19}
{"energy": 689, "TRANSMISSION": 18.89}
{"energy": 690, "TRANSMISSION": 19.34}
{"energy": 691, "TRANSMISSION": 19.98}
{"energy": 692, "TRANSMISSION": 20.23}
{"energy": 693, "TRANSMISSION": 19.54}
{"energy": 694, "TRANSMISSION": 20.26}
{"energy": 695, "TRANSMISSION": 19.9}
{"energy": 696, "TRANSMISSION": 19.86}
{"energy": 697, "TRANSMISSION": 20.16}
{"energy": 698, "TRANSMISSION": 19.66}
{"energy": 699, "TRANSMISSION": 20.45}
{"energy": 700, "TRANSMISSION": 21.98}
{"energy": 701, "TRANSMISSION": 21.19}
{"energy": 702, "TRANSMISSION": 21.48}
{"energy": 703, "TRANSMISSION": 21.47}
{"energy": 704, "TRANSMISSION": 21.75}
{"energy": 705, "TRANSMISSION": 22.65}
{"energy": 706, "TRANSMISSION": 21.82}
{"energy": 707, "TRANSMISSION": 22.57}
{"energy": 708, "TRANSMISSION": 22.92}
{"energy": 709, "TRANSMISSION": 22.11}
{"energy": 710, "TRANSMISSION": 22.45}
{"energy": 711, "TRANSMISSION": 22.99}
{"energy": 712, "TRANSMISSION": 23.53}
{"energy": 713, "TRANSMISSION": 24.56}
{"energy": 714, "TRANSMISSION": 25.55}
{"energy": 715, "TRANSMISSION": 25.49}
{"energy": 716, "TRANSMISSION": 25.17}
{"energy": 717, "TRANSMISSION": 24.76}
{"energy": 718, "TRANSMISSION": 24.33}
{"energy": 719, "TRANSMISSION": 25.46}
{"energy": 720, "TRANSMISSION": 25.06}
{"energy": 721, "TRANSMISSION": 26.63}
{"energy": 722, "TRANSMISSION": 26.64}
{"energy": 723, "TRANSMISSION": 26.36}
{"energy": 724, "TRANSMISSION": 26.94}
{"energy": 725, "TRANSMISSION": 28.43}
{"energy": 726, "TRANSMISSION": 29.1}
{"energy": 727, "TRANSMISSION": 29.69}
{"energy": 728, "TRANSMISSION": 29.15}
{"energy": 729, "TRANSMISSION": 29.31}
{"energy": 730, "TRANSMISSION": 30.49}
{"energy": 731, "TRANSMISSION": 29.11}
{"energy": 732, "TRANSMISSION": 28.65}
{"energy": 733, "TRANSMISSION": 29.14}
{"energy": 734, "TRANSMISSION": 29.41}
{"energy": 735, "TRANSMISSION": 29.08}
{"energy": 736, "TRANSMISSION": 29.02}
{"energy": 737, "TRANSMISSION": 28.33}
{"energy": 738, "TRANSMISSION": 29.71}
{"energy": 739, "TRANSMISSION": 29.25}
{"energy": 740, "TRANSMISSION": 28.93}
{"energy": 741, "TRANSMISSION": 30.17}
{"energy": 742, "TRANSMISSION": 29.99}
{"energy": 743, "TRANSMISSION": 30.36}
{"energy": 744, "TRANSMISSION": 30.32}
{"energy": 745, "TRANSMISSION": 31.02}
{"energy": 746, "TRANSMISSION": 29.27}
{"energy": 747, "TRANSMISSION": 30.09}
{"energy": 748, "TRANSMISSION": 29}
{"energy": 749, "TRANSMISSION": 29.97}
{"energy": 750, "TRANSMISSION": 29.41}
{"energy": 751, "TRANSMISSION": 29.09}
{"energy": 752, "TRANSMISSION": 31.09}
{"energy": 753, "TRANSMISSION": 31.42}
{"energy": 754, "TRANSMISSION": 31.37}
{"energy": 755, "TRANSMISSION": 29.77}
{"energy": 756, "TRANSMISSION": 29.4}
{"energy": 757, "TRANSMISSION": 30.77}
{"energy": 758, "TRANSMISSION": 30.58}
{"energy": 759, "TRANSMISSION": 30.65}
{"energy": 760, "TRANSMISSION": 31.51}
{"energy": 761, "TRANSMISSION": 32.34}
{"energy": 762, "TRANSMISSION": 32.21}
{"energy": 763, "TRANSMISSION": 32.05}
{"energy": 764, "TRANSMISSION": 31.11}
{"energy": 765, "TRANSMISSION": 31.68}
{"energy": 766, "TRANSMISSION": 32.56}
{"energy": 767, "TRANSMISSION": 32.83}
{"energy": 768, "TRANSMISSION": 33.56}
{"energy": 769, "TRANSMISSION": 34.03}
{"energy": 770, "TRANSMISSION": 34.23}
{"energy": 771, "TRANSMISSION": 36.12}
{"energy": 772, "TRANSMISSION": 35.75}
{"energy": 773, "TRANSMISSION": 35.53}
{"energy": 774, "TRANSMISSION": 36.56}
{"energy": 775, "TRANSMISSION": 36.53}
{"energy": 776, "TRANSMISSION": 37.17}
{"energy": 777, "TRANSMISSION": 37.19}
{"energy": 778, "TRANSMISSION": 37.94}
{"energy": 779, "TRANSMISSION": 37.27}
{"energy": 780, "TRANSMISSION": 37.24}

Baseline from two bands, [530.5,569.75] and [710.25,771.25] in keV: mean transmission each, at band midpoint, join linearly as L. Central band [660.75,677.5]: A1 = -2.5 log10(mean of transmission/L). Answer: 0.37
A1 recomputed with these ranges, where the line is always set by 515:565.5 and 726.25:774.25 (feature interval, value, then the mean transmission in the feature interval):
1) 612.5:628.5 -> 0.39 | 16.8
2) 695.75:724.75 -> 0.23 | 23.4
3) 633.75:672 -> 0.45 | 17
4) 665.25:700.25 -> 0.39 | 19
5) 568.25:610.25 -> 0.25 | 17.6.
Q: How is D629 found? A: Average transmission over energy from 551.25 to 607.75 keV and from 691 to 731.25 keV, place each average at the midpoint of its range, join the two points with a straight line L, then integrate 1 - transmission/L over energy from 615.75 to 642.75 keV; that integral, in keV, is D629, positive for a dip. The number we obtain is 4.83 keV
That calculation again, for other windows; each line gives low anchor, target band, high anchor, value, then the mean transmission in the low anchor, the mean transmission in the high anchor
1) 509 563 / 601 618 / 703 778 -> 4.0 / 20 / 29.2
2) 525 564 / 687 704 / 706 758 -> 3.8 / 19.1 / 27.9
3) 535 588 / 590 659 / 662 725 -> 7.8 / 17.8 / 20.9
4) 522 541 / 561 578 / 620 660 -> 2.0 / 21.2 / 16.5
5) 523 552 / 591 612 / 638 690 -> 1.0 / 20.1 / 17.7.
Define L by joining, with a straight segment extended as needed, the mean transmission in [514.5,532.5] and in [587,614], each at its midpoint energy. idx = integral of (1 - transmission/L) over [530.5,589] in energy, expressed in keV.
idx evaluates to 5.9 keV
